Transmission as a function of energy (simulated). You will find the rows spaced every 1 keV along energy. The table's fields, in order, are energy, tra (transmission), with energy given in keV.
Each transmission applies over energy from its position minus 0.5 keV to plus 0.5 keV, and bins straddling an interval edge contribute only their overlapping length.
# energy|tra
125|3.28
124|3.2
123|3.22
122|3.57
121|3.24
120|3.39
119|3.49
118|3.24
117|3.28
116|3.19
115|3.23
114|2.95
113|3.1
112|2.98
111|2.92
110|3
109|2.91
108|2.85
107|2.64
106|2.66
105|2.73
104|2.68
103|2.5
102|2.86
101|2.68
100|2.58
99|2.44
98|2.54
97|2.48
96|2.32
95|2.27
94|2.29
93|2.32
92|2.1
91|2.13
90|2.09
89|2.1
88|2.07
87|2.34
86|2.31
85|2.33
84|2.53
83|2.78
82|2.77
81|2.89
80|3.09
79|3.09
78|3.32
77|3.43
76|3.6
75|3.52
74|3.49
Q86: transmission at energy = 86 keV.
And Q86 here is 2.31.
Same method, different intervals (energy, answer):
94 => 2.29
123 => 3.22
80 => 3.09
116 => 3.19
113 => 3.1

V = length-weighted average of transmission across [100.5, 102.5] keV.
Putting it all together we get 2.77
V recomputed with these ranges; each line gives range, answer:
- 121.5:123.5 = 3.4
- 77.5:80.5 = 3.17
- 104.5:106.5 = 2.7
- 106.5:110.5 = 2.85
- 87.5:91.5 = 2.1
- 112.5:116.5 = 3.12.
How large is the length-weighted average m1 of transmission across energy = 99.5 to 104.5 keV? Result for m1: 2.66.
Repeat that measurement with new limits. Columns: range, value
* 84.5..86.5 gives 2.32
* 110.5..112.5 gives 2.95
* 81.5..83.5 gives 2.77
